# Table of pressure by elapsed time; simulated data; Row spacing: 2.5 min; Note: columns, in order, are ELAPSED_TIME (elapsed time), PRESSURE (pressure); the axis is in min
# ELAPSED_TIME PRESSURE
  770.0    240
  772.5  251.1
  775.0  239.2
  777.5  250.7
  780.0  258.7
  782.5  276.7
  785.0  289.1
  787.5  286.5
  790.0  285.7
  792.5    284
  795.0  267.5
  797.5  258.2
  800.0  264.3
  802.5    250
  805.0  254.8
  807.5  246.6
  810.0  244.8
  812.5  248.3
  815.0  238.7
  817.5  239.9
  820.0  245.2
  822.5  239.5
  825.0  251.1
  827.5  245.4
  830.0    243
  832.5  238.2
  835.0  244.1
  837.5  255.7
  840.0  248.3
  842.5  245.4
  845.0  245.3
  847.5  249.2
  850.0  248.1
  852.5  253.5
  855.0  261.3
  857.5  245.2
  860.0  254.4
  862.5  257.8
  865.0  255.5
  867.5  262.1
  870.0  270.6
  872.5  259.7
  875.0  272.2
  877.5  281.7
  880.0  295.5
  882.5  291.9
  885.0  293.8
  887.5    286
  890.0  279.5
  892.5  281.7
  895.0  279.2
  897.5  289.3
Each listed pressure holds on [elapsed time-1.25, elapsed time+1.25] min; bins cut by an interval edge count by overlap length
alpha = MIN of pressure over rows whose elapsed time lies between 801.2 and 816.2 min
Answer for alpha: 238.7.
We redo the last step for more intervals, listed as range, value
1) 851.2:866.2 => 245.2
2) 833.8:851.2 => 244.1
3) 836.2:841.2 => 248.3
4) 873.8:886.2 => 272.2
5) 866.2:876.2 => 259.7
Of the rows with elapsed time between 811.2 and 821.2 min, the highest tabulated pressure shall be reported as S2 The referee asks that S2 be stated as 248.3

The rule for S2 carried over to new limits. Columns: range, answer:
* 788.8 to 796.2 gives 285.7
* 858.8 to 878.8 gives 281.7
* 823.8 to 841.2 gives 255.7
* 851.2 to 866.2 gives 261.3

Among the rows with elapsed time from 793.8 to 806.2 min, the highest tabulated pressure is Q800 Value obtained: 267.5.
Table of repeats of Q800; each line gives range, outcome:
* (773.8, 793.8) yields 289.1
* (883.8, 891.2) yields 293.8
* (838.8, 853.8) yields 253.5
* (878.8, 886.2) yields 295.5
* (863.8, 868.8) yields 262.1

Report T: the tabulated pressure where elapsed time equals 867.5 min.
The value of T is 262.1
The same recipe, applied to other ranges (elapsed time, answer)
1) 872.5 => 259.7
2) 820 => 245.2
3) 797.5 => 258.2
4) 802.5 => 250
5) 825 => 251.1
